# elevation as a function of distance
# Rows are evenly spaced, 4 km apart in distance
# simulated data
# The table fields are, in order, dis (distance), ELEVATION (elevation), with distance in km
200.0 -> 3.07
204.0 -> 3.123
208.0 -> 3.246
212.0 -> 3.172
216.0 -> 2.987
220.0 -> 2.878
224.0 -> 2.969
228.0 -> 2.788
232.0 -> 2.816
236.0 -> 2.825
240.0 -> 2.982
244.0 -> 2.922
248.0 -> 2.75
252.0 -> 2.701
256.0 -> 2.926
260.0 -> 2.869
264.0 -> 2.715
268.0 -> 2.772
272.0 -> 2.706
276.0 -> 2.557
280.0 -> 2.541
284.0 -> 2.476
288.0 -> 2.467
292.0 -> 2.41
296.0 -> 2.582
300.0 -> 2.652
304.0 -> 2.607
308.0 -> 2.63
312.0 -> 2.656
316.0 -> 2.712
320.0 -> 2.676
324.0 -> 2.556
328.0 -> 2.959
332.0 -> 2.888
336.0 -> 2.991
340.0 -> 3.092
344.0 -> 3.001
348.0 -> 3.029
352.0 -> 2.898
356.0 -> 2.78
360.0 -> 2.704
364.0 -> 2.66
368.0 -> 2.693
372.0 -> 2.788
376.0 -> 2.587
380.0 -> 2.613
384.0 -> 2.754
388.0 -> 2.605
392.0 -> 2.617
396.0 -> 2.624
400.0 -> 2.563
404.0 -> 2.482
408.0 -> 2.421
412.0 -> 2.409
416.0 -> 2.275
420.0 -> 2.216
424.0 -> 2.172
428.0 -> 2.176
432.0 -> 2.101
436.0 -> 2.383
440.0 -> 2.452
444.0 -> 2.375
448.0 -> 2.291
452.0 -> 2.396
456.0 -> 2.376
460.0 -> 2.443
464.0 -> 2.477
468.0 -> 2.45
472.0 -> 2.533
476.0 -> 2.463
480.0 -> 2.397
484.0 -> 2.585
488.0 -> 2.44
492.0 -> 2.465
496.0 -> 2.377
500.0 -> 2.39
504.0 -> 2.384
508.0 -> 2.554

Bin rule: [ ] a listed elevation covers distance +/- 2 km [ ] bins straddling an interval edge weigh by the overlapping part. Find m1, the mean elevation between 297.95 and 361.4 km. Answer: 2.8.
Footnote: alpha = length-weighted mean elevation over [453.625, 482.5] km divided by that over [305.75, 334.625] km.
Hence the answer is 0.90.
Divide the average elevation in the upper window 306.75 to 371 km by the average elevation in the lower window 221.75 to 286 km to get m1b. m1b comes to 1.0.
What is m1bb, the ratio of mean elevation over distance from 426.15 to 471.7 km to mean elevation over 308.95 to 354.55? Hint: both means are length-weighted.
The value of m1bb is 0.83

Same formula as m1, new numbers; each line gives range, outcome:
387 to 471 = 2.39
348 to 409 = 2.67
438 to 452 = 2.38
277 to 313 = 2.56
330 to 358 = 2.95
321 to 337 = 2.83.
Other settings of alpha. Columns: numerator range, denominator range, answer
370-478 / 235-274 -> 0.87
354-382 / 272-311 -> 1.05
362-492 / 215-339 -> 0.90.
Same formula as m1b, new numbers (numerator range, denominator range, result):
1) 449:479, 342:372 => 0.87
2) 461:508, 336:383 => 0.87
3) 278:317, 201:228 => 0.84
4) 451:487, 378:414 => 0.96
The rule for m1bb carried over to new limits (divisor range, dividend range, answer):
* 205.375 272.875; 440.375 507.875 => 0.84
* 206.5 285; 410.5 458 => 0.81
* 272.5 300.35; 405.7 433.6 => 0.89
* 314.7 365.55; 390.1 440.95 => 0.83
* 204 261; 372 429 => 0.85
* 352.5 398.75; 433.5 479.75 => 0.90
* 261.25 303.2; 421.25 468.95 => 0.90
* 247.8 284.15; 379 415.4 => 0.94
